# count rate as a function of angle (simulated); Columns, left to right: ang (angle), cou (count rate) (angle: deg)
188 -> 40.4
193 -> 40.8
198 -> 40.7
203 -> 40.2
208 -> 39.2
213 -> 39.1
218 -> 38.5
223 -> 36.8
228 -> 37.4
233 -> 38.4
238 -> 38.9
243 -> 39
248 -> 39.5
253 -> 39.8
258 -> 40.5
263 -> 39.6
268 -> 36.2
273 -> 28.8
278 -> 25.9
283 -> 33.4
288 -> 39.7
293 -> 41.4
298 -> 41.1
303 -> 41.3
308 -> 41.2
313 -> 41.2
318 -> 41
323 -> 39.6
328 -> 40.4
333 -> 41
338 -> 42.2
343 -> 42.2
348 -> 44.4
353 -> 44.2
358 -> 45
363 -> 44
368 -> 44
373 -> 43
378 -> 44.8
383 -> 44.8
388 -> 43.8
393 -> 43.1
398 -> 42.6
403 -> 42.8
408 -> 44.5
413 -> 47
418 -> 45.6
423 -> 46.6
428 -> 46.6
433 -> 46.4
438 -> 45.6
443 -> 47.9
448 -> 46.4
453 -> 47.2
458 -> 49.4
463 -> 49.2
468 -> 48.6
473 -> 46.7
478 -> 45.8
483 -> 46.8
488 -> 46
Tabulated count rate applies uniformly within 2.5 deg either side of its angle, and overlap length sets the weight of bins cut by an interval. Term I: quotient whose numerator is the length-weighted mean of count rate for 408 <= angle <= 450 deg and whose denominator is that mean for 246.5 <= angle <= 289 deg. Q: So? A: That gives 1.3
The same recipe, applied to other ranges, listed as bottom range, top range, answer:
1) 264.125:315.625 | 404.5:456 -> 1.25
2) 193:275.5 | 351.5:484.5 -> 1.19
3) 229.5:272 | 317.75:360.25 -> 1.10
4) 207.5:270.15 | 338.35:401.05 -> 1.13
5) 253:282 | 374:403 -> 1.26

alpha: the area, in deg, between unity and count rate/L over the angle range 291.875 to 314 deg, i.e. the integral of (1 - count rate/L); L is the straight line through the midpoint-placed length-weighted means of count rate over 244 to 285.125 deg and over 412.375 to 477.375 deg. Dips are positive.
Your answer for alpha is -1.8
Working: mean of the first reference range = 35.6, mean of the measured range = 41.2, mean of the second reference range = 47.1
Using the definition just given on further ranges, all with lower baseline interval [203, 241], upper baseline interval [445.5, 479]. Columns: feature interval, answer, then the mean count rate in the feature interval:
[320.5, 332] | 0.6 deg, 40.1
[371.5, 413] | 1.0 deg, 43.9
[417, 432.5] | 0.0 deg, 46.3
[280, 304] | 1.3 deg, 39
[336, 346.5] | 0.2 deg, 42.4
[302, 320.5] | 0.3 deg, 41.2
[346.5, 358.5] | -0.3 deg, 44.5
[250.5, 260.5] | -0.1 deg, 40.1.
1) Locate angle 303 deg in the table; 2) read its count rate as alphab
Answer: 41.3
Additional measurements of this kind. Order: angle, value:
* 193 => 40.8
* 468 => 48.6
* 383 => 44.8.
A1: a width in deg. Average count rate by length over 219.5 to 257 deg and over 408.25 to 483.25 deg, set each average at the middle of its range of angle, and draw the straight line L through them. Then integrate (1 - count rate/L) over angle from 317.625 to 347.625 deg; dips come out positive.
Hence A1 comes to 0.8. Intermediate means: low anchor 38.6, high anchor 47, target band 41.3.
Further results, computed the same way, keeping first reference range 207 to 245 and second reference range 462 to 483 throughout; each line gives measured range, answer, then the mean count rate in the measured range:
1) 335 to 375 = -0.5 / 43.6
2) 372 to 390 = -0.1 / 44.2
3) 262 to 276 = 2.1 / 34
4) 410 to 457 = -0.7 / 46.7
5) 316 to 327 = 0.4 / 40.3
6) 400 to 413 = 0.2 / 44.3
